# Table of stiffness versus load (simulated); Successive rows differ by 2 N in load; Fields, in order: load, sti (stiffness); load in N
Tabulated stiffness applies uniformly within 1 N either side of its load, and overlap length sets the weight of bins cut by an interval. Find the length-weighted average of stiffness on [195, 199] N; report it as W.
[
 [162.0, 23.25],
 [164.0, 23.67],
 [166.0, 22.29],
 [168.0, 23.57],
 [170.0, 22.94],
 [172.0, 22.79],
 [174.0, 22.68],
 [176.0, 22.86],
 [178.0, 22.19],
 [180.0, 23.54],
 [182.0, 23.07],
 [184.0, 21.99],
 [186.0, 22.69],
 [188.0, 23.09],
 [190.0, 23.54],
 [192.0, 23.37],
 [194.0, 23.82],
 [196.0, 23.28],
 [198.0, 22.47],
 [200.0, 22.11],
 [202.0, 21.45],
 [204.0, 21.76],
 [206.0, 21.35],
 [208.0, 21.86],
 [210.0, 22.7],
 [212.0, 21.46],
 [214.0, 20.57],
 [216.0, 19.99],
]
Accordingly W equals 22.9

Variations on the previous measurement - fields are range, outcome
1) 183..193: 22.9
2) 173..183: 22.9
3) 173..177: 22.8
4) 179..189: 22.9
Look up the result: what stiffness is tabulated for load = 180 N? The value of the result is 23.54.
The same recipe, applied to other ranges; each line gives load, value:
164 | 23.67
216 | 19.99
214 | 20.57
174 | 22.68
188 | 23.09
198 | 22.47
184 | 21.99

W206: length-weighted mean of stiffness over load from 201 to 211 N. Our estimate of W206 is 21.8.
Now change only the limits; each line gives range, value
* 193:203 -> 22.6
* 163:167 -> 23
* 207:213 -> 22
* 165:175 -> 22.9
